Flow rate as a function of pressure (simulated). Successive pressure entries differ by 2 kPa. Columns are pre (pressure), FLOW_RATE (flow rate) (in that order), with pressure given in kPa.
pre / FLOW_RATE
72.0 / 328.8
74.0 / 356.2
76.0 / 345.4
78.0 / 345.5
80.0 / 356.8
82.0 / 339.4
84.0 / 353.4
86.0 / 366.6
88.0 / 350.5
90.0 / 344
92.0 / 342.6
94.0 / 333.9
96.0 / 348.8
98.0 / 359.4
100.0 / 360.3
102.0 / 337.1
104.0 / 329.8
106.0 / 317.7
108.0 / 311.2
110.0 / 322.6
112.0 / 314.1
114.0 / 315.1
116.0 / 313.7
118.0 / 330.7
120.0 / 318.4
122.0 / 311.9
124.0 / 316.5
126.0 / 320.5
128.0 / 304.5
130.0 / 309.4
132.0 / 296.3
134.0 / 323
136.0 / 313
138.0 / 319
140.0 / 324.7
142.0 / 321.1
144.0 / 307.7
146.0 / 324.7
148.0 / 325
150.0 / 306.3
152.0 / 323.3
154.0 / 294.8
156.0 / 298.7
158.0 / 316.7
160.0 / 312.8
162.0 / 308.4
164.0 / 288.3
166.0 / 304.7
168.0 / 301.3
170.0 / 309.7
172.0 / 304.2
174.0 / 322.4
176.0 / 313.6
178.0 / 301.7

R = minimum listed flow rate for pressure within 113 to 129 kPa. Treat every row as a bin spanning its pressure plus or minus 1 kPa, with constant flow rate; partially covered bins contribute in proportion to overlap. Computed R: 304.5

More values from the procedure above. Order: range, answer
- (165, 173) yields 301.3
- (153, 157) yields 294.8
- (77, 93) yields 339.4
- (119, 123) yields 311.9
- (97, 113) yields 311.2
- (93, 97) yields 333.9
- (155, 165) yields 288.3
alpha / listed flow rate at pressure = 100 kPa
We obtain 360.3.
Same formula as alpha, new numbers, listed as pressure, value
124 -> 316.5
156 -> 298.7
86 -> 366.6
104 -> 329.8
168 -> 301.3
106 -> 317.7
